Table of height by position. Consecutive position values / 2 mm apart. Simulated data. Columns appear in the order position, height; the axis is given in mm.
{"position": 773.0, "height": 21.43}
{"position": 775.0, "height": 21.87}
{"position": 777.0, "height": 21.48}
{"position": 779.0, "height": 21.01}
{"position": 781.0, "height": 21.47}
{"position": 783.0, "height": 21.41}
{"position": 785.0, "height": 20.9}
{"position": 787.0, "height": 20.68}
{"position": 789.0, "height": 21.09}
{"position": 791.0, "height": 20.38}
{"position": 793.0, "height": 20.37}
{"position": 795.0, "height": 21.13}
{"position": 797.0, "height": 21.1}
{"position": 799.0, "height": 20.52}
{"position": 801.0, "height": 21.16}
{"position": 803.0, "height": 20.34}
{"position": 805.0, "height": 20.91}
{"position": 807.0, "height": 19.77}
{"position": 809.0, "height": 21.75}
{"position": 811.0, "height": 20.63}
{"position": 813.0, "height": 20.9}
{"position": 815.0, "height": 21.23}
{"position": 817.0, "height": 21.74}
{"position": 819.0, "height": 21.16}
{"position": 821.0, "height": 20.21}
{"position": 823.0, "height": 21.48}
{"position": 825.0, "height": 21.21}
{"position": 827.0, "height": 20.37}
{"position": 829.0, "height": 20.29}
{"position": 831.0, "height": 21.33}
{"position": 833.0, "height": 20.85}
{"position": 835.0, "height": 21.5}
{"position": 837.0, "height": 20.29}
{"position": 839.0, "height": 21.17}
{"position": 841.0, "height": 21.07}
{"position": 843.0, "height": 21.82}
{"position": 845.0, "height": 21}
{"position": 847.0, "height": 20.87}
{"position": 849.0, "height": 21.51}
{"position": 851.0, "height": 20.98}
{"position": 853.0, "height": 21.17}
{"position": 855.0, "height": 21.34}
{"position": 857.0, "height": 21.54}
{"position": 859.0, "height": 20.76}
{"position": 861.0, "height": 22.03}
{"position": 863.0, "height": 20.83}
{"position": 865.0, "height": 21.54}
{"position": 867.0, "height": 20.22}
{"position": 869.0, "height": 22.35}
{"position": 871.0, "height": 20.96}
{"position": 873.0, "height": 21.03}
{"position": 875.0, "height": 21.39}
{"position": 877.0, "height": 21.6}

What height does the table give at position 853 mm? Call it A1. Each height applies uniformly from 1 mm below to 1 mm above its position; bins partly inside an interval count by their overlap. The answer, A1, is 21.17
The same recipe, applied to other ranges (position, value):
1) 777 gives 21.48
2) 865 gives 21.54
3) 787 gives 20.68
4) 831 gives 21.33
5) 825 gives 21.21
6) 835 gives 21.5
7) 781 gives 21.47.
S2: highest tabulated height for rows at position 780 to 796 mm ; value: 21.47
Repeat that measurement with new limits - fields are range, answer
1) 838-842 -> 21.17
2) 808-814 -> 21.75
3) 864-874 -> 22.35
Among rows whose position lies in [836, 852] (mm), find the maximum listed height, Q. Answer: 21.82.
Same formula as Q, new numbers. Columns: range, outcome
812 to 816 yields 21.23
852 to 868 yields 22.03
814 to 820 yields 21.74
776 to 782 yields 21.48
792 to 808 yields 21.16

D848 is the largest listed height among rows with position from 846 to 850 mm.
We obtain 21.51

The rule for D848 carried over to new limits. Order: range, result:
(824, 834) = 21.33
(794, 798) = 21.13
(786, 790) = 21.09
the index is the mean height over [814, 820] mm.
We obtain 21.4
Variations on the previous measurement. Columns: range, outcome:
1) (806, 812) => 20.7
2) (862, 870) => 21.2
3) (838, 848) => 21.2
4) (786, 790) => 20.9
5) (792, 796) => 20.8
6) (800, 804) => 20.8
